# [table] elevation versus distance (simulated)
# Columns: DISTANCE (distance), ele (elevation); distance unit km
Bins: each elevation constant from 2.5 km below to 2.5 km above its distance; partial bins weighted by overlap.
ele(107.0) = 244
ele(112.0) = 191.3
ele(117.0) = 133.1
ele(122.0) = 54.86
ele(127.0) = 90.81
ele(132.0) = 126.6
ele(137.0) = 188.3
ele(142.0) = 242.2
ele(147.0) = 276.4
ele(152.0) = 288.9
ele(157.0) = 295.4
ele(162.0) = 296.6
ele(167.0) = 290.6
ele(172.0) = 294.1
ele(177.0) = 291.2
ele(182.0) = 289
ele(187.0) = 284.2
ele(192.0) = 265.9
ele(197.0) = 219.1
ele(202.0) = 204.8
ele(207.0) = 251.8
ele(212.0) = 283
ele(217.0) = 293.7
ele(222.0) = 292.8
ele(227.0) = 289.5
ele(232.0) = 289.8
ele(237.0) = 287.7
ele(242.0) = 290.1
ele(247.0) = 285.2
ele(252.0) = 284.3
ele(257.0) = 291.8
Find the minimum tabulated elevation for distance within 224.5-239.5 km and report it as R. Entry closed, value 287.7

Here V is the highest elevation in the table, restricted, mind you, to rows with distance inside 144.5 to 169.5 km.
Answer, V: 296.6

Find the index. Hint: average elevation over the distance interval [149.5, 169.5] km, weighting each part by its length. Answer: 293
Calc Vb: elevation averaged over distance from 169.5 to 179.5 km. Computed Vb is 293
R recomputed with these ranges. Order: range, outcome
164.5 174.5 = 290.6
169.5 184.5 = 289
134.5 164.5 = 188.3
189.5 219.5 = 204.8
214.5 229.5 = 289.5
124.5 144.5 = 90.81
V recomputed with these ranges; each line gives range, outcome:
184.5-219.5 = 293.7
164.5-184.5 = 294.1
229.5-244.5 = 290.1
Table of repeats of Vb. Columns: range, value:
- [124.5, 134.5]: 109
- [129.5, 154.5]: 224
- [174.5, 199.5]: 270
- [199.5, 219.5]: 258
